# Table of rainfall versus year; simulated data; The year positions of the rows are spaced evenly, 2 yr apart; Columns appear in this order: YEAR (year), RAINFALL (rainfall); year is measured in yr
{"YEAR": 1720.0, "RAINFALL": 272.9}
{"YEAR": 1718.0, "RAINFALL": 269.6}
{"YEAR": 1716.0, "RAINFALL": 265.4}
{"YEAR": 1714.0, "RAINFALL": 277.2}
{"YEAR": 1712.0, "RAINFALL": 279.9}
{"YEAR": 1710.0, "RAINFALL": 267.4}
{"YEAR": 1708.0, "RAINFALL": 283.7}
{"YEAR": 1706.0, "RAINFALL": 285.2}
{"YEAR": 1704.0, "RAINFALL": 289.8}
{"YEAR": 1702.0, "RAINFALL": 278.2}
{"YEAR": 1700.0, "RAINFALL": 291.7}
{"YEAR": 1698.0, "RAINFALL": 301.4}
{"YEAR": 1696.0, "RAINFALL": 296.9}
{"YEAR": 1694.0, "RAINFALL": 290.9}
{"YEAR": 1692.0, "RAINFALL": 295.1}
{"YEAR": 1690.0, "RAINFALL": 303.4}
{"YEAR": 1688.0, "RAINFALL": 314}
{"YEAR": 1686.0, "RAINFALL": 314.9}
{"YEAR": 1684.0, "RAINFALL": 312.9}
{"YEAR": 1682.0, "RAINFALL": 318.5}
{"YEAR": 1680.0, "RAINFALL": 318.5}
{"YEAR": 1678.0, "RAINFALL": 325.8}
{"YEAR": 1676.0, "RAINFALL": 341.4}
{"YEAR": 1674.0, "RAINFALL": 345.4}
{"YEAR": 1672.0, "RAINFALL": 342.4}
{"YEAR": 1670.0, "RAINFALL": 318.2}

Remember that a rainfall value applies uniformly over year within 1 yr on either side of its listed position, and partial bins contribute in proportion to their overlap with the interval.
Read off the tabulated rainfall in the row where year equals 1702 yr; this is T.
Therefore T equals 278.2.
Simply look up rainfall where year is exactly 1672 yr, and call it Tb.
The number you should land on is 342.4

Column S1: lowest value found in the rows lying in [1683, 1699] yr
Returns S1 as 290.9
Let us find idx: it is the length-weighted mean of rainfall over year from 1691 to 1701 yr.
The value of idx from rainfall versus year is 295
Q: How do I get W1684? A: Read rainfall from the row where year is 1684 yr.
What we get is 312.9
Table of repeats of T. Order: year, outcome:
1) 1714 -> 277.2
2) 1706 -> 285.2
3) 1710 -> 267.4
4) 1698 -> 301.4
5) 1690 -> 303.4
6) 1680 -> 318.5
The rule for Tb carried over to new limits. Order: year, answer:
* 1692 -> 295.1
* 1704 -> 289.8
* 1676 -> 341.4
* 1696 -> 296.9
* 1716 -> 265.4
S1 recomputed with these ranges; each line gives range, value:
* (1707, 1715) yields 267.4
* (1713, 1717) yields 265.4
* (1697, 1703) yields 278.2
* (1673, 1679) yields 325.8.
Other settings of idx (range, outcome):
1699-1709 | 286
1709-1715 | 275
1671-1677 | 343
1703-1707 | 288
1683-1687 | 314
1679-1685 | 317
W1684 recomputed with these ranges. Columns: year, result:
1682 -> 318.5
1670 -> 318.2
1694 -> 290.9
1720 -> 272.9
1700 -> 291.7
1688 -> 314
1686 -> 314.9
